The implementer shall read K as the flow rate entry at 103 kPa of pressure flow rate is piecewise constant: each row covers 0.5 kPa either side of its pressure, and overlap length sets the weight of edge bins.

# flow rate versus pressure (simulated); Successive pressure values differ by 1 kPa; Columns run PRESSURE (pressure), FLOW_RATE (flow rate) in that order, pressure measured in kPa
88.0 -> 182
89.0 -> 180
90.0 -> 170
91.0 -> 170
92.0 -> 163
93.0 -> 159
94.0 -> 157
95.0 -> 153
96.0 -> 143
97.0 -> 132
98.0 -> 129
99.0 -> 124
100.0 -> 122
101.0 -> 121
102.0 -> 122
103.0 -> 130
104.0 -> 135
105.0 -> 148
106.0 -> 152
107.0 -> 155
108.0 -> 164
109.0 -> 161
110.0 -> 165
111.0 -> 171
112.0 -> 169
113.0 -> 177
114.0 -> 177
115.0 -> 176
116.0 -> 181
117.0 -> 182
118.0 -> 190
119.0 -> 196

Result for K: 130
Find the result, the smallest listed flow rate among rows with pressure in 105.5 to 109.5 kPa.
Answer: 152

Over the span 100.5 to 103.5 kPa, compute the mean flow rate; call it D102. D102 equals 124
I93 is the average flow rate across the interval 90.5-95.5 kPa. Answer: 160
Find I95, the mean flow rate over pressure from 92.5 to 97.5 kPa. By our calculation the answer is 149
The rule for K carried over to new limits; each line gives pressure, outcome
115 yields 176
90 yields 170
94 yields 157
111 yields 171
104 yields 135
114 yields 177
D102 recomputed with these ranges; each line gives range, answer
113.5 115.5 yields 176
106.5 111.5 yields 163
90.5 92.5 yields 166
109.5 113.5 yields 170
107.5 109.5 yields 162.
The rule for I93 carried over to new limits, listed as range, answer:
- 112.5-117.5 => 179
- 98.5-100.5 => 123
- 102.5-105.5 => 138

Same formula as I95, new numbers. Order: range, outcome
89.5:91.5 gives 170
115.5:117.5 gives 182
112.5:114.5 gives 177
